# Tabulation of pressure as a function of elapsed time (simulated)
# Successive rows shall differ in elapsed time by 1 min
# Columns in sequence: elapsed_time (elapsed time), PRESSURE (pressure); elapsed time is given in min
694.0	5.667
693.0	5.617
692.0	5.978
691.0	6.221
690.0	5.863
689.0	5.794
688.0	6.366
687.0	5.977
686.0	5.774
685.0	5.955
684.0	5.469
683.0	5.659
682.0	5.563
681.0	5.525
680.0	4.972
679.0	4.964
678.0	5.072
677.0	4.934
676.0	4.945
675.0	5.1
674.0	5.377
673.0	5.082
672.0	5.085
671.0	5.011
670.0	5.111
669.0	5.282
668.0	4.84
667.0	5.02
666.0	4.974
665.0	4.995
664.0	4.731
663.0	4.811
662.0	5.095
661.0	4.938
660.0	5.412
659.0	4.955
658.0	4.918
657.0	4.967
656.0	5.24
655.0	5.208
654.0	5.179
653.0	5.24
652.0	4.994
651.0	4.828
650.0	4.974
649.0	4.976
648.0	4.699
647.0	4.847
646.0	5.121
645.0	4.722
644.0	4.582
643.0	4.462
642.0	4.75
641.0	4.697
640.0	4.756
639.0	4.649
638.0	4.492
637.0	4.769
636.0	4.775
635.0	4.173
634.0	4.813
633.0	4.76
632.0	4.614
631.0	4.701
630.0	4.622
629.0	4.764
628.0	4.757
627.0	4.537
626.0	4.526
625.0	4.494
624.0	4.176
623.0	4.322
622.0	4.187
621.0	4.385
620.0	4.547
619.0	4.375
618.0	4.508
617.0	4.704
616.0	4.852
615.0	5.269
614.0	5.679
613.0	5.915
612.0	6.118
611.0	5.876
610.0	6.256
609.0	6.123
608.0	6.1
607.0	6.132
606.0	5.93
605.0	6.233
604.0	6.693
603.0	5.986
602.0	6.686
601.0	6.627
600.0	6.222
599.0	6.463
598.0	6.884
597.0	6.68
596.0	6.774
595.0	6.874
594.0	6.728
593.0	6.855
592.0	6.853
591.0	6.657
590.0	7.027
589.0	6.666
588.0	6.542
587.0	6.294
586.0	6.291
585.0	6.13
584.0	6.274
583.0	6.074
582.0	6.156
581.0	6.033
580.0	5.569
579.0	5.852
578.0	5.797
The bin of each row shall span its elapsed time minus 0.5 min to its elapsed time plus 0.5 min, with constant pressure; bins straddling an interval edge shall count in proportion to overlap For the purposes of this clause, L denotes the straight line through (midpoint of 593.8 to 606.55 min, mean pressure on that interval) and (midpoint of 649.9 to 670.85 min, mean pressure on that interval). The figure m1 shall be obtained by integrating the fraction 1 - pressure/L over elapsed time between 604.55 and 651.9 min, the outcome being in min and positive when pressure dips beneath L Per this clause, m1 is 7.2 min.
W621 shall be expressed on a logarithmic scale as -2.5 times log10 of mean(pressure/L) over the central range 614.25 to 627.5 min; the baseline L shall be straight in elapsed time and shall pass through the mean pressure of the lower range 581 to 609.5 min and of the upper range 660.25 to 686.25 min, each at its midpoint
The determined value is 0.306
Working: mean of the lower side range 6.46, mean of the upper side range 5.16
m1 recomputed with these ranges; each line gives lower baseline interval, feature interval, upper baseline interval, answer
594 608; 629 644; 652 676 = 2.7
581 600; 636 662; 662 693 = 3.8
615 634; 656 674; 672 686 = 0.3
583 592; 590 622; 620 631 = -2.6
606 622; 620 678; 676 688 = 6.3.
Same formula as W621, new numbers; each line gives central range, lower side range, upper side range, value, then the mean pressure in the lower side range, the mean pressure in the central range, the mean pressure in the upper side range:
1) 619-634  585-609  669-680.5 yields 0.30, 6.51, 4.53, 5.07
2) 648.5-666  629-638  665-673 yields -0.02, 4.65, 5.03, 5.05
